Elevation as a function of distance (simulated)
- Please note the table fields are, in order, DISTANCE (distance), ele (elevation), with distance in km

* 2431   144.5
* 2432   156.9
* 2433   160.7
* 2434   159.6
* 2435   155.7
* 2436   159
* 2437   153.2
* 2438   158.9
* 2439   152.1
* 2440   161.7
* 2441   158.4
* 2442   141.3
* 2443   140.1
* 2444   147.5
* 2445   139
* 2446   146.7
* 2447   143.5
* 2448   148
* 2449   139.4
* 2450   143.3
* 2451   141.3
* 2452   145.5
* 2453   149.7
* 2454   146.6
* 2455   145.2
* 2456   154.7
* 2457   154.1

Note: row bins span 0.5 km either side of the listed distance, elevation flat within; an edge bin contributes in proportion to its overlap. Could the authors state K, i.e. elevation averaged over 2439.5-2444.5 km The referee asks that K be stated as 150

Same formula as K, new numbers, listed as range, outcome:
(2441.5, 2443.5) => 141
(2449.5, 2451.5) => 142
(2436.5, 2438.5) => 156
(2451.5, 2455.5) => 147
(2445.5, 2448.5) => 146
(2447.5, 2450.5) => 144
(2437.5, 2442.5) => 154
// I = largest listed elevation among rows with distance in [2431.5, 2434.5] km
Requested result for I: 160.7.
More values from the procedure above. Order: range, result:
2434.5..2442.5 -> 161.7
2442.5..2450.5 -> 148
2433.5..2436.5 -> 159.6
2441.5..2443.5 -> 141.3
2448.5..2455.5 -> 149.7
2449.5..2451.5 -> 143.3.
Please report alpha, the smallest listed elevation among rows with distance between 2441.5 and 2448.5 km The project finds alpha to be 139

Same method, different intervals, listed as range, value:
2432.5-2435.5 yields 155.7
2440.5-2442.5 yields 141.3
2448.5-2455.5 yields 139.4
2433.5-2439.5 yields 152.1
